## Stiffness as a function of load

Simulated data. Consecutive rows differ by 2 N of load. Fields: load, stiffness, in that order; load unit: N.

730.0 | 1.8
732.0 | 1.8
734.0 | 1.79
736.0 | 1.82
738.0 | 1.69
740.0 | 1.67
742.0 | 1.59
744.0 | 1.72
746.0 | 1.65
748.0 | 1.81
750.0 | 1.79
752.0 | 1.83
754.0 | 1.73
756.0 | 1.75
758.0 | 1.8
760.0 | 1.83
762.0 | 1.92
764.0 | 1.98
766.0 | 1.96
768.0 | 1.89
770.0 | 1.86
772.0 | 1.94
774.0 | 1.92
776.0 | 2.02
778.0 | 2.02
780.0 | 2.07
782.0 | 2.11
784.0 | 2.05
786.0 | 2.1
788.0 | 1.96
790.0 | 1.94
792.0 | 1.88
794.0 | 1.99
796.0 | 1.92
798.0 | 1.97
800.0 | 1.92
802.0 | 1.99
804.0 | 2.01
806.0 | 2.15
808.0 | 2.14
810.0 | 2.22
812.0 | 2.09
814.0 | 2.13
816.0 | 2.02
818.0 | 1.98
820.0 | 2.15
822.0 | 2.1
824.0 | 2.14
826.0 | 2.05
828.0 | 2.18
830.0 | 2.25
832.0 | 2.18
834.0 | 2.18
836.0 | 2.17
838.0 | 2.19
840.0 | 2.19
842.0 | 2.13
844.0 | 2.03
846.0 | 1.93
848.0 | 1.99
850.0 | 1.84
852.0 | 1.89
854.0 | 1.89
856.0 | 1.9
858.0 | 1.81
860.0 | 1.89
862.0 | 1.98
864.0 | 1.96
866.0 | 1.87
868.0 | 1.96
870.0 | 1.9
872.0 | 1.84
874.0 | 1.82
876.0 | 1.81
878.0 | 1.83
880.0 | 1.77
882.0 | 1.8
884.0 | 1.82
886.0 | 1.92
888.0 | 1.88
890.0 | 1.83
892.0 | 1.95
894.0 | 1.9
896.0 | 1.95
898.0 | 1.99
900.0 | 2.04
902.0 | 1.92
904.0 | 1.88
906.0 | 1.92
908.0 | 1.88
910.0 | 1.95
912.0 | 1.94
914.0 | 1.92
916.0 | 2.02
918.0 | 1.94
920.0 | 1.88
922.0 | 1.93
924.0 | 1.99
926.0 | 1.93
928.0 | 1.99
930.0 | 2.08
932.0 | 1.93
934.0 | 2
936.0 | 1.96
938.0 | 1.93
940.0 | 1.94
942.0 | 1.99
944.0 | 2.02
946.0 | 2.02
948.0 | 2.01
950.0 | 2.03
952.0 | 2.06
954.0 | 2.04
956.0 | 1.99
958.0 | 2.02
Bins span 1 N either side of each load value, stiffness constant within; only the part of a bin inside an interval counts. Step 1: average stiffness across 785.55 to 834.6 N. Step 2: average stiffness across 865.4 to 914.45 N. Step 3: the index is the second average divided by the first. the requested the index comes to 0.9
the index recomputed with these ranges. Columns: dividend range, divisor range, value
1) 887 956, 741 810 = 1.02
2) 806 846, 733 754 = 1.23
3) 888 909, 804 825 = 0.91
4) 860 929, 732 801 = 1.02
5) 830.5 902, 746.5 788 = 1.02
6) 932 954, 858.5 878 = 1.06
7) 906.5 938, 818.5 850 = 0.93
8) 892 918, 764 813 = 0.97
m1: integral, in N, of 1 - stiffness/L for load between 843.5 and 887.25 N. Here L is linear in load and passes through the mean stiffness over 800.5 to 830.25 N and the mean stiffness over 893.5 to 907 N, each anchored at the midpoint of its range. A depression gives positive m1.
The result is 2.7 N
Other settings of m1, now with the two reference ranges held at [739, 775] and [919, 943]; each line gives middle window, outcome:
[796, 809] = -1.19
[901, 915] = 0.20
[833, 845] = -1.69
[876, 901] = 0.51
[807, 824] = -2.21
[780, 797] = -1.46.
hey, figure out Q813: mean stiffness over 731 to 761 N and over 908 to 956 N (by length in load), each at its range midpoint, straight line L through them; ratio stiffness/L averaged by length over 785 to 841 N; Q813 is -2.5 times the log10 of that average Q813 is -0.14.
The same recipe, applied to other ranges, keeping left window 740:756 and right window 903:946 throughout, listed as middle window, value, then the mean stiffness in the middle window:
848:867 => -0.02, 1.9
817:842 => -0.17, 2.15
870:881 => 0.04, 1.82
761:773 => -0.10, 1.93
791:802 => -0.09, 1.94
